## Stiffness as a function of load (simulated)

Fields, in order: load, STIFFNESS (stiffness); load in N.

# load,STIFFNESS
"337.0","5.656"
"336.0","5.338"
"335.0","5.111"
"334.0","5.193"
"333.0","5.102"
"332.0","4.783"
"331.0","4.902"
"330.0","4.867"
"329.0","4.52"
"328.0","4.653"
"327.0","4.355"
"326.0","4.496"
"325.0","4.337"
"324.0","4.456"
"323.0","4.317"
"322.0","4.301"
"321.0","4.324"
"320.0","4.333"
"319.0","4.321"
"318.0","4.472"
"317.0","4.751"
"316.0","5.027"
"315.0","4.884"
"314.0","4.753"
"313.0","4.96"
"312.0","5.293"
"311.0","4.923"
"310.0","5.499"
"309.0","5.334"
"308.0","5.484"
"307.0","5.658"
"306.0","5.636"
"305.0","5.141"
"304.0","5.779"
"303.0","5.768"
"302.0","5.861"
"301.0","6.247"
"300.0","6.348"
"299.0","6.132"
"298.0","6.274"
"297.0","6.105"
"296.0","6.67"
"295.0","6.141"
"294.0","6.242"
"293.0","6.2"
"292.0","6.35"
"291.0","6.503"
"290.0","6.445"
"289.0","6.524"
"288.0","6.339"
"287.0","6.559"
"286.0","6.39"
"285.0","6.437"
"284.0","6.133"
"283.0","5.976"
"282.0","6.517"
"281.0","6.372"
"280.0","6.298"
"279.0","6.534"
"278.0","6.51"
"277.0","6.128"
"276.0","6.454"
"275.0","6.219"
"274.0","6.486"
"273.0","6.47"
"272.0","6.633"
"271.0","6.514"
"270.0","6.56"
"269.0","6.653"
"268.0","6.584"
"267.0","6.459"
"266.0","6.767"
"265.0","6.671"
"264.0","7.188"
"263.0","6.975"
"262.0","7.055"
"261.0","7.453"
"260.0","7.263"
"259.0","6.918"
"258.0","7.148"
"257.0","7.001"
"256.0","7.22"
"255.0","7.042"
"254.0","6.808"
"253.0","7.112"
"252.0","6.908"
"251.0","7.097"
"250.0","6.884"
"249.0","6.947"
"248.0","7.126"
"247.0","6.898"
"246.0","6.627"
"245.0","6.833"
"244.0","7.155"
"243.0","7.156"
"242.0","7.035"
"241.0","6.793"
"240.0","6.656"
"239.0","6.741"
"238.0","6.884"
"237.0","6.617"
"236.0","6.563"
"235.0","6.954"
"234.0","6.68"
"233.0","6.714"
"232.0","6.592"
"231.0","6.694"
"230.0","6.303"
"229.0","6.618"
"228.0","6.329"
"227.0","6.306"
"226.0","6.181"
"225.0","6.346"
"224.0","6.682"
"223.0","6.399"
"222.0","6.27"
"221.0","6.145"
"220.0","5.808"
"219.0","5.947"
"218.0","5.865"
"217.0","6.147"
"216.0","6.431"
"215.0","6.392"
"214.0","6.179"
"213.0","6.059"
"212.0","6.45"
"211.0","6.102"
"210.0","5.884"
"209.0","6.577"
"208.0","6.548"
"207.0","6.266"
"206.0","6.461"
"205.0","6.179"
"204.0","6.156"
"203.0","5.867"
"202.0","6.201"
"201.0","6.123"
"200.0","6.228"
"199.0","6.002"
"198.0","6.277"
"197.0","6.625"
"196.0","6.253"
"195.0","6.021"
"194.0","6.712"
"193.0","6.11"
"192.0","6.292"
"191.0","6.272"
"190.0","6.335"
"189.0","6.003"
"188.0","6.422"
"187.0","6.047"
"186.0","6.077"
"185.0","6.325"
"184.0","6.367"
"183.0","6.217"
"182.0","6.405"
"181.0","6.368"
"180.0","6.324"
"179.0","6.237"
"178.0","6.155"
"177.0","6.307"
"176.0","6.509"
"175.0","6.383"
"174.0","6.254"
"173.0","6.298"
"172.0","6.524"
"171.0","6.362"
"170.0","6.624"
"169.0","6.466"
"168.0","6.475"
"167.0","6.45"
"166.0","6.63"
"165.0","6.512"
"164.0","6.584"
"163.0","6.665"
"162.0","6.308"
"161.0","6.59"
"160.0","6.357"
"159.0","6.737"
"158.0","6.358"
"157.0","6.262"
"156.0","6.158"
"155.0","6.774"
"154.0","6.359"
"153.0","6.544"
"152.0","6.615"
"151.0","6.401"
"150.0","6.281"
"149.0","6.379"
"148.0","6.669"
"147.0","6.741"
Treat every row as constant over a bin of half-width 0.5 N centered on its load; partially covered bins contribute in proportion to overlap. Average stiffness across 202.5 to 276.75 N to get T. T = 6.61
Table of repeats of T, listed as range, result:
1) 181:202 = 6.26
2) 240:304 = 6.61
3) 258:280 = 6.69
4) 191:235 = 6.3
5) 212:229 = 6.24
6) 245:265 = 7.02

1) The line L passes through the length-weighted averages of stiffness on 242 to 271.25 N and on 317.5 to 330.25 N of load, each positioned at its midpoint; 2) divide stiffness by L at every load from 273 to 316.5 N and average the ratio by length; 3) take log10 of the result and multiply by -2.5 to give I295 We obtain -0.09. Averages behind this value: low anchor 6.94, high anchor 4.43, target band 5.99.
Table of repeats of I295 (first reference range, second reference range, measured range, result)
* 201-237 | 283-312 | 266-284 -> -0.06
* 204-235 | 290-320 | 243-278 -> -0.14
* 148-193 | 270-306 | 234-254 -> -0.09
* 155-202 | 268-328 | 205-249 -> -0.07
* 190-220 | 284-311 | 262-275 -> -0.09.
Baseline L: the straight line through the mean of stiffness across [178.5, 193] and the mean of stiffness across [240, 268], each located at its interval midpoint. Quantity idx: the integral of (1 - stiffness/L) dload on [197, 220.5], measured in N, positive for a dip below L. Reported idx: 1.1 N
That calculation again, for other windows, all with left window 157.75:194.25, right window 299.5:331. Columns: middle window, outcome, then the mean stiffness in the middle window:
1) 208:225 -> -0.7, 6.22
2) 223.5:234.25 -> -1.2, 6.49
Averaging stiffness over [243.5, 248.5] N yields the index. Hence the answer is 6.93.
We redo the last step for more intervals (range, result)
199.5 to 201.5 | 6.18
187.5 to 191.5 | 6.26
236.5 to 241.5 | 6.74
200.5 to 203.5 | 6.06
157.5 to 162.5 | 6.47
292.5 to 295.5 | 6.19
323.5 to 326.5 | 4.43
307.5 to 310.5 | 5.44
